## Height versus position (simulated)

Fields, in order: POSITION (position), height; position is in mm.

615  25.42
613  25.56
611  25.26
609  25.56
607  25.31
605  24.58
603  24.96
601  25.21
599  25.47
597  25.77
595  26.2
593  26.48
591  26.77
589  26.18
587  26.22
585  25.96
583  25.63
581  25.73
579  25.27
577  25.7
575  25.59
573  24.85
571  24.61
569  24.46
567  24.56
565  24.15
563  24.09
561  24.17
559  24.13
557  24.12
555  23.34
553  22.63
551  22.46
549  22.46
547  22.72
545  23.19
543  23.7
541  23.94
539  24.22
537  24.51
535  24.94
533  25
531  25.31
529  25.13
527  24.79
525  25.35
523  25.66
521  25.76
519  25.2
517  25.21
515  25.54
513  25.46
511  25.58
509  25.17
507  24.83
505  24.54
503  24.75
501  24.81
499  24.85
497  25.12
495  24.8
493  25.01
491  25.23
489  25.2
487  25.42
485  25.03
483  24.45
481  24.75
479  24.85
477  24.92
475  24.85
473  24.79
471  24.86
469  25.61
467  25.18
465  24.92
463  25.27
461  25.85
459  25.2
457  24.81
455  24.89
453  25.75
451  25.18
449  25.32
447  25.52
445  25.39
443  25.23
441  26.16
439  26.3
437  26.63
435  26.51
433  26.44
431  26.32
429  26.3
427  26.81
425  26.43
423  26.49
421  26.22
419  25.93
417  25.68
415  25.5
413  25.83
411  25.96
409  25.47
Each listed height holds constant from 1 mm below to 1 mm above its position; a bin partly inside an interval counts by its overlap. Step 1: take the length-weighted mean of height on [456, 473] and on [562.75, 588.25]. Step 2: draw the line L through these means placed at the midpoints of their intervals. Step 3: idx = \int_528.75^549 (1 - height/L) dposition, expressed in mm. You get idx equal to 0.8 mm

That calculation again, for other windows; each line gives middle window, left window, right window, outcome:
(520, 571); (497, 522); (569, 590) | 2.28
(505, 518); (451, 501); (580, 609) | 0.01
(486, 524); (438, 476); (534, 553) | -1.32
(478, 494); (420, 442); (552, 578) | 0.36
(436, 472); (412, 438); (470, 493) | 0.18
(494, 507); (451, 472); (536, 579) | -0.04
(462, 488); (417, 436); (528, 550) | 0.40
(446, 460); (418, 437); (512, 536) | 0.46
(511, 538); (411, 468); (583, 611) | 0.55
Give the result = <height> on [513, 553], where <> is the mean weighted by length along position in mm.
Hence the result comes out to 24.5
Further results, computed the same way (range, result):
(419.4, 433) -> 26.4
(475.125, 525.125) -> 25.1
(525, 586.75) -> 24.4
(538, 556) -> 23.2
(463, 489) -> 25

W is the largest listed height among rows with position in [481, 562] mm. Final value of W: 25.76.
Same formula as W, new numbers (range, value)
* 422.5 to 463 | 26.81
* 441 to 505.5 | 26.16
